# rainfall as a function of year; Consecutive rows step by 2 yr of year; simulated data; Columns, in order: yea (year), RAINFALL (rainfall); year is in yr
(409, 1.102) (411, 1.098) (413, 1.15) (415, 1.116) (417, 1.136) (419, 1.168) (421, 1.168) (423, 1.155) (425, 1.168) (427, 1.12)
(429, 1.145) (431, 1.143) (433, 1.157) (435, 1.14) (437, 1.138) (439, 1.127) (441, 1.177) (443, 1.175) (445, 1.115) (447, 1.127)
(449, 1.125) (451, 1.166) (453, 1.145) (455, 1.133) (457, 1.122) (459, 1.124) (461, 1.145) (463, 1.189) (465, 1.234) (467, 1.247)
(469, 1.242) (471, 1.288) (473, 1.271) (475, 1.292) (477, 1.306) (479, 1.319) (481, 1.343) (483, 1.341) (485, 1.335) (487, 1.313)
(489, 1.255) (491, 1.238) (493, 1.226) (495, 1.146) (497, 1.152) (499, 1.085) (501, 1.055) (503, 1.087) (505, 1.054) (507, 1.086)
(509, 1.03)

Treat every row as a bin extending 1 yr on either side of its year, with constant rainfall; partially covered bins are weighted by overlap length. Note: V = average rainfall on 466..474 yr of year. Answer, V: 1.26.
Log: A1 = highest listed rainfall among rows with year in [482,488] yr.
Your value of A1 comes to 1.341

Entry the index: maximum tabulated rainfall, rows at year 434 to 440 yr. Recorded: 1.14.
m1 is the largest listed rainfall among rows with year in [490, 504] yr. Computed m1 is 1.238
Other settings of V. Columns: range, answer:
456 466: 1.16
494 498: 1.15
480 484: 1.34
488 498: 1.2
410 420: 1.13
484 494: 1.27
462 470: 1.23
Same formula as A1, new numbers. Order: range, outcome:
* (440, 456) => 1.177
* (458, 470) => 1.247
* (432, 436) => 1.157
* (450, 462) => 1.166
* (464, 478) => 1.306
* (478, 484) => 1.343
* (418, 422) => 1.168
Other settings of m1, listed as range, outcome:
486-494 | 1.313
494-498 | 1.152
